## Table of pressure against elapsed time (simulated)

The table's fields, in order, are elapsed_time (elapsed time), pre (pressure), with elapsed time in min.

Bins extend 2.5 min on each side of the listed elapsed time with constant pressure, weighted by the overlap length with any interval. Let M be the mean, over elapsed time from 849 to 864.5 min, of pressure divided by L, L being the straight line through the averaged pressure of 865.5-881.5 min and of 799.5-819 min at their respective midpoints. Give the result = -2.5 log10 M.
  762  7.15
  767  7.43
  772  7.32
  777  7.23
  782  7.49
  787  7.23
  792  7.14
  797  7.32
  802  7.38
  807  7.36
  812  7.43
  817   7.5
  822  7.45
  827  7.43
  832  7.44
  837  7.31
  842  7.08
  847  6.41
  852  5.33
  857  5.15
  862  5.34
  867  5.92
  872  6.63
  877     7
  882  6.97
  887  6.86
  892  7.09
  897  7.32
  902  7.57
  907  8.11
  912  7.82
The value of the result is 0.27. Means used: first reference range 7.42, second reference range 6.61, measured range 5.31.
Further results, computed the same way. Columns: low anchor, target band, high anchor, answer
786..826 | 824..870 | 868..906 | 0.13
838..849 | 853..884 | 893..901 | 0.16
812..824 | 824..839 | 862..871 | -0.06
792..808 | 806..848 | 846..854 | -0.13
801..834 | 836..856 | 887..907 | 0.16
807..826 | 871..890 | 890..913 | 0.10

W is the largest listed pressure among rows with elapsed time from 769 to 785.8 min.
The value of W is 7.49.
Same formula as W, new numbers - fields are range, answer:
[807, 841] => 7.5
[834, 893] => 7.31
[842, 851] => 7.08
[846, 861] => 6.41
